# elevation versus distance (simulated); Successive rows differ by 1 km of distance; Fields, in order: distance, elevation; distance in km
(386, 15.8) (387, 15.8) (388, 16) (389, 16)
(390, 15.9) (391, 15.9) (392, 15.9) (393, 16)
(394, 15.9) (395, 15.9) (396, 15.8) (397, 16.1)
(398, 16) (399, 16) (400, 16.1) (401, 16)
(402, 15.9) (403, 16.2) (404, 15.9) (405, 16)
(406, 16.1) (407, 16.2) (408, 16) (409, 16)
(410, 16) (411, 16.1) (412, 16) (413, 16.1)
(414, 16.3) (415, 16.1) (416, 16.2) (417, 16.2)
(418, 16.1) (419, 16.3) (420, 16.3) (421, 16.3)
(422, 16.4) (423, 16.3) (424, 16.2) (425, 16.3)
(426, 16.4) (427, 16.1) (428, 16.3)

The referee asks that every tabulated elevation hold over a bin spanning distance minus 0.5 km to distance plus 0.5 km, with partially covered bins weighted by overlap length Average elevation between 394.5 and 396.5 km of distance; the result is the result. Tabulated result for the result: 15.9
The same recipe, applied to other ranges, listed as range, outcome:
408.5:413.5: 16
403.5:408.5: 16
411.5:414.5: 16.1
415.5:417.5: 16.2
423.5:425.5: 16.2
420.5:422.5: 16.4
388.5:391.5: 15.9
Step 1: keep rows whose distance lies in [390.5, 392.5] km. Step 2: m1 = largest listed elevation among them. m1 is 15.9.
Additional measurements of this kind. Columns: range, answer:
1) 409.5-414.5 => 16.3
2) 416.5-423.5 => 16.4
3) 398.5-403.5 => 16.2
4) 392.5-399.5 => 16.1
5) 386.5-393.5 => 16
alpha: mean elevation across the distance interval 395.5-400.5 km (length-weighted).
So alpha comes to 16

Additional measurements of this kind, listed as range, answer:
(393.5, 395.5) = 15.9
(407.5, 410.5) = 16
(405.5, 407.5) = 16.1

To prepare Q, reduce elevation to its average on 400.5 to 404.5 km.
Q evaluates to 16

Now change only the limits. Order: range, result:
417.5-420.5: 16.2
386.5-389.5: 15.9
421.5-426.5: 16.3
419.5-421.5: 16.3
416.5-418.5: 16.1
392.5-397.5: 15.9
